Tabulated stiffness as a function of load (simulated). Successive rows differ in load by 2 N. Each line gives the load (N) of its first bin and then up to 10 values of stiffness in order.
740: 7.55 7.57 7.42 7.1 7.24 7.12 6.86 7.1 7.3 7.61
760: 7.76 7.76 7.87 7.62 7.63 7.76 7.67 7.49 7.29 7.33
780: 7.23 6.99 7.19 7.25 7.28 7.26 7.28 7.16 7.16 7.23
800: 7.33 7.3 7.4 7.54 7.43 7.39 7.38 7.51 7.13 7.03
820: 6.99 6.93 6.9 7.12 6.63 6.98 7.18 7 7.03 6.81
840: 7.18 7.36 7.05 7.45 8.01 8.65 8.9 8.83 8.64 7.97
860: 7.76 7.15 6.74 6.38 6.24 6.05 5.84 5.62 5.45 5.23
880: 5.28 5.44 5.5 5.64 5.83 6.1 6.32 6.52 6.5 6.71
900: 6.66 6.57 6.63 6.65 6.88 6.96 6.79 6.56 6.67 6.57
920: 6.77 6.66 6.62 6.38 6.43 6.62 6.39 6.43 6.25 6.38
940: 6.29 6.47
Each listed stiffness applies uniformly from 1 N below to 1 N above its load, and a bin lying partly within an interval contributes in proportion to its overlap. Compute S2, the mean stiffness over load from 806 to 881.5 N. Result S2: 7.06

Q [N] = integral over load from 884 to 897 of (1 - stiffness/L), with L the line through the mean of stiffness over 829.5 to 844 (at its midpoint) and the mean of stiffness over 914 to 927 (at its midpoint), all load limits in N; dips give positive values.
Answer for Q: 1.3 N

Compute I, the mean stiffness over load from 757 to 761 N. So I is 7.69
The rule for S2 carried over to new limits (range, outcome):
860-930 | 6.33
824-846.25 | 7.05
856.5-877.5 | 6.54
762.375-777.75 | 7.61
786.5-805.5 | 7.27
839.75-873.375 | 7.41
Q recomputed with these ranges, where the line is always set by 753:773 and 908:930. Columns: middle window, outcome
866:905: 4.8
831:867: -2.5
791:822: 0.3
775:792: 0.6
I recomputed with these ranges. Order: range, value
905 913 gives 6.82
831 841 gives 7.04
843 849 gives 7.5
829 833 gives 7.08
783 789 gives 7.24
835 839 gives 6.92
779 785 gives 7.14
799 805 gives 7.34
